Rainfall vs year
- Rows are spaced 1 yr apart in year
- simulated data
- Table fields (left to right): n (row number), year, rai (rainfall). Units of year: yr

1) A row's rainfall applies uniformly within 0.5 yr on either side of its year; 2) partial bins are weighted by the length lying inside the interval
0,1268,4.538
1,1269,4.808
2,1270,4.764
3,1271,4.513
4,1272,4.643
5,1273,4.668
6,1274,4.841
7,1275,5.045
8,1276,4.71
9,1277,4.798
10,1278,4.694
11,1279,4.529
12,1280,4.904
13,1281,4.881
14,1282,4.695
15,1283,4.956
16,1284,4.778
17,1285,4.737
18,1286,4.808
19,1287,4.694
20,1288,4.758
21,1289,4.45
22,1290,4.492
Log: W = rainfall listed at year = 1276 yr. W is 4.71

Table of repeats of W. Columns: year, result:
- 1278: 4.694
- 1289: 4.45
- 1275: 5.045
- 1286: 4.808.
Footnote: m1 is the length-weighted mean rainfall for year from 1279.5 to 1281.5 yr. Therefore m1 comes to 4.89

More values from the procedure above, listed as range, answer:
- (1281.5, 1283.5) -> 4.83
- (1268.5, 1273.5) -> 4.68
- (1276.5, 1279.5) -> 4.67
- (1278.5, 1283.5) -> 4.79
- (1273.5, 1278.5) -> 4.82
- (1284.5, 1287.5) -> 4.75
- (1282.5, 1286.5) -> 4.82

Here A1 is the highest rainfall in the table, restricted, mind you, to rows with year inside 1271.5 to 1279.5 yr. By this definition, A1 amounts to 5.045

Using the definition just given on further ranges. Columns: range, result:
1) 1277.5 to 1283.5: 4.956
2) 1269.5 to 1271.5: 4.764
